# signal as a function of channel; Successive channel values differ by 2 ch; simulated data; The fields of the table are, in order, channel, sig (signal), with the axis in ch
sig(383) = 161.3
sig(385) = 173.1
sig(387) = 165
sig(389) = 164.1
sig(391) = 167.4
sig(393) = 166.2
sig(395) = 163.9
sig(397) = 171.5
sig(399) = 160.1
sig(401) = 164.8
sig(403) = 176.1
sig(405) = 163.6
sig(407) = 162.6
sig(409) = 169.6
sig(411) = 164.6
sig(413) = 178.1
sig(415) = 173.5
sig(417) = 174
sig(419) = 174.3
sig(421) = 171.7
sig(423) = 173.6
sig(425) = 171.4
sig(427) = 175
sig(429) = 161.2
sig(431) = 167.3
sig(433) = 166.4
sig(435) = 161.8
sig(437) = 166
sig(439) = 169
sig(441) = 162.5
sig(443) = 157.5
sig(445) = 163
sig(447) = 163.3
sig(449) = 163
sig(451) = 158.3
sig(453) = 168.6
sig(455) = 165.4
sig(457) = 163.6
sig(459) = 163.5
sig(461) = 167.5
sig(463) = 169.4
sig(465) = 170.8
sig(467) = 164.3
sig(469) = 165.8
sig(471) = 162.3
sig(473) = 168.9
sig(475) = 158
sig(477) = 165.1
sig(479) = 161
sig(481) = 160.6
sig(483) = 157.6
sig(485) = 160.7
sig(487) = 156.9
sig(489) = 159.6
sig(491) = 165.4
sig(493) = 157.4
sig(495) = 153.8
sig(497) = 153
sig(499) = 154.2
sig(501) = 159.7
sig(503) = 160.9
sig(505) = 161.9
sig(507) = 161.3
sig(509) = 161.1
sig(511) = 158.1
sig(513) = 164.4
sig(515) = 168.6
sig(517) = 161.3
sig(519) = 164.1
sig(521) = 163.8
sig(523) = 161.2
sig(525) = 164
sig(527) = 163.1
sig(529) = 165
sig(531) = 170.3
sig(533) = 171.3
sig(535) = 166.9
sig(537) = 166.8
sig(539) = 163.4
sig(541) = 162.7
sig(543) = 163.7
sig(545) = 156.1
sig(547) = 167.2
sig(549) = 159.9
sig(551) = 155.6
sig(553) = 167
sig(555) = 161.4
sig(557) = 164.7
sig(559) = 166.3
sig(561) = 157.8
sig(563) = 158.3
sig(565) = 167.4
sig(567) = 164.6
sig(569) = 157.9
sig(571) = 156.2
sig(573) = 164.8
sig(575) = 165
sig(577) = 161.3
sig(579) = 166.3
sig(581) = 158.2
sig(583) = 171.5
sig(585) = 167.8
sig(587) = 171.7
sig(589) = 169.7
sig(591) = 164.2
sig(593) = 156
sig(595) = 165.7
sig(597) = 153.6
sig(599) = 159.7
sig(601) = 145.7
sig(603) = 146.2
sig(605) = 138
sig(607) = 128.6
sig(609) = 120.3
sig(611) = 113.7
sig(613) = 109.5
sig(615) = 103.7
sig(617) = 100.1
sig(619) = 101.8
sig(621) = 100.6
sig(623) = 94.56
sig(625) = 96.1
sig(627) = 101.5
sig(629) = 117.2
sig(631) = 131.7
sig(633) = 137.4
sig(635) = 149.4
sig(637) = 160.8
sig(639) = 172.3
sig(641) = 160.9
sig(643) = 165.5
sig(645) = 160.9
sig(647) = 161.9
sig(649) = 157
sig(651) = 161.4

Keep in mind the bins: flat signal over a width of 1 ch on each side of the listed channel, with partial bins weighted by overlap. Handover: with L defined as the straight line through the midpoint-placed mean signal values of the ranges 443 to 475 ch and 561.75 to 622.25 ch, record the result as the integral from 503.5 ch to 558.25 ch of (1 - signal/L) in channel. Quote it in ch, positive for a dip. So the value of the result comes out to -3.0 ch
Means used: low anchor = 165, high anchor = 147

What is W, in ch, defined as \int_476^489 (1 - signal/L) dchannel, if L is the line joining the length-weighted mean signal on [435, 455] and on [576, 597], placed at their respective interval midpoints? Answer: 0.3 ch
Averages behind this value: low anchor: 163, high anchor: 165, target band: 160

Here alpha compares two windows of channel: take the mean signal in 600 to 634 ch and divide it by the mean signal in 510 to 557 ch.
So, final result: 0.7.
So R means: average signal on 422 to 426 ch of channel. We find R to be 172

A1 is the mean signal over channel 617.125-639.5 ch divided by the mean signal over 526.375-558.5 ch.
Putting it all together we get 0.74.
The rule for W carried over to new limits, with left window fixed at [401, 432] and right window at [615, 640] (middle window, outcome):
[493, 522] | -2.20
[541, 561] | -3.34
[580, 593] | -3.54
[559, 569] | -1.92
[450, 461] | -0.21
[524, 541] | -2.71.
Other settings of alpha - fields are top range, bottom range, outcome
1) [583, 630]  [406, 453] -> 0.79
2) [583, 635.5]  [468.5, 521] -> 0.83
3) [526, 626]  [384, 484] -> 0.91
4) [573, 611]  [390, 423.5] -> 0.92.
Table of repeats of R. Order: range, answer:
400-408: 167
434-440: 166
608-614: 114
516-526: 163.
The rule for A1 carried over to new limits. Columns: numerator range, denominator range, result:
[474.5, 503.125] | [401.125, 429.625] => 0.93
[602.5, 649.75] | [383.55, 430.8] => 0.77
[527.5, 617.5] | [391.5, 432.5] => 0.92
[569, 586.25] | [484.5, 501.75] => 1.04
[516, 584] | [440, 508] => 1.01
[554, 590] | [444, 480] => 1.00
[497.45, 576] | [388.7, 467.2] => 0.97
